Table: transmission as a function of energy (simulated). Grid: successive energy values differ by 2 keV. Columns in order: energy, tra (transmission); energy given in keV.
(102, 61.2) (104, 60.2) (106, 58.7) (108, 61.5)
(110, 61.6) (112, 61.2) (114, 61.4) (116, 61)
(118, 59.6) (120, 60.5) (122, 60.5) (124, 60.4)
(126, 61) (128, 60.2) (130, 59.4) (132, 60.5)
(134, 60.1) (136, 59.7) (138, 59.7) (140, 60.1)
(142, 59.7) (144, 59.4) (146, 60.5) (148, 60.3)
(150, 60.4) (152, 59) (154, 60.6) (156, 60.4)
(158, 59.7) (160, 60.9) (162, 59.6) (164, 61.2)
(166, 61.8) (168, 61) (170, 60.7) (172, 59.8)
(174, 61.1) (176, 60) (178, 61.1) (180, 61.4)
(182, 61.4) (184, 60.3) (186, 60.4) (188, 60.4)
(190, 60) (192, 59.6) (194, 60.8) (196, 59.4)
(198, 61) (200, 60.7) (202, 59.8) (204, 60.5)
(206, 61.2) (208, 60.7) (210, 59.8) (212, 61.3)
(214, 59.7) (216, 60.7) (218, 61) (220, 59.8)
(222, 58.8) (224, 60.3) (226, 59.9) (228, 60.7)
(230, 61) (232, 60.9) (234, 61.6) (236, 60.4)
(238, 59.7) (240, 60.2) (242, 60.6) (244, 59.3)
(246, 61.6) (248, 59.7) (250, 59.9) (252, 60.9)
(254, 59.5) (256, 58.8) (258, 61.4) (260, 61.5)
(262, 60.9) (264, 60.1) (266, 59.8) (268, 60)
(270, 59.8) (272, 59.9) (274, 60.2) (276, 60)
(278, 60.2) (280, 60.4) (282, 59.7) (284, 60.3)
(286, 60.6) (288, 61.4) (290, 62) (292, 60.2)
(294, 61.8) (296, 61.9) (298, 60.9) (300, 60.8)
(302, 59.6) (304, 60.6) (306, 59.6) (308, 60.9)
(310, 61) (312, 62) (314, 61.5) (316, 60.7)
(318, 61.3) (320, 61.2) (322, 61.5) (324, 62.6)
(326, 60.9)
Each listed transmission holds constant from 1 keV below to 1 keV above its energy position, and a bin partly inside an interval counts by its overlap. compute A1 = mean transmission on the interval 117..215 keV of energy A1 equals 60.4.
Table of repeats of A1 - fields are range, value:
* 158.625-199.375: 60.6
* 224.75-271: 60.4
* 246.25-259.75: 60.2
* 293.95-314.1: 60.9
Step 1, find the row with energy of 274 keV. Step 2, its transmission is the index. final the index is 60.2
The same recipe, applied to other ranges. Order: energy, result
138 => 59.7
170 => 60.7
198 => 61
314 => 61.5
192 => 59.6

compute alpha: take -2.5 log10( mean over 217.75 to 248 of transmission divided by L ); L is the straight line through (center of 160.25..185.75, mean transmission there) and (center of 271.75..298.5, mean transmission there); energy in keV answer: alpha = 0.007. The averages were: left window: 60.8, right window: 60.7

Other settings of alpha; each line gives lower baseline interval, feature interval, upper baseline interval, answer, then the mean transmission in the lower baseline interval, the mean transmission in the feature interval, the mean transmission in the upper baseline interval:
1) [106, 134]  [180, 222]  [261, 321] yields 0.00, 60.6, 60.4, 60.6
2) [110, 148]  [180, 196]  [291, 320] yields 0.00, 60.3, 60.4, 60.9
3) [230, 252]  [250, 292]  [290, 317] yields 0.01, 60.4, 60.4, 60.9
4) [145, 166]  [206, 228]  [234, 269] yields 0.00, 60.3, 60.3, 60.3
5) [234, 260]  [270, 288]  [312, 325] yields 0.01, 60.3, 60.2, 61.5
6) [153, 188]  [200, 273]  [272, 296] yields 0.01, 60.7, 60.3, 60.6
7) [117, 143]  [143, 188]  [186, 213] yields 0.00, 60.1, 60.5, 60.4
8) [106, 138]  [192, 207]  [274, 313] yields 0.00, 60.5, 60.4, 60.7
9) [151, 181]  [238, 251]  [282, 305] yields 0.01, 60.6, 60.2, 60.9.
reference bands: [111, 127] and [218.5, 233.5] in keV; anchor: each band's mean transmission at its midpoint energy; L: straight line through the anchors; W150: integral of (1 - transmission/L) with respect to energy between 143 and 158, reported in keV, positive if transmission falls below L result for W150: 0.13 keV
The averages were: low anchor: 60.7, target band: 60.1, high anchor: 60.3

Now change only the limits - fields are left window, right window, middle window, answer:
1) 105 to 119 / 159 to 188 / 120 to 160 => 0.4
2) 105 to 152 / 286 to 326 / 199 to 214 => 0.0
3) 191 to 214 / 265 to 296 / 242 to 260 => 0.1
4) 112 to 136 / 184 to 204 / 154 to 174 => -0.1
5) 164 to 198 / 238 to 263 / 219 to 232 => 0.1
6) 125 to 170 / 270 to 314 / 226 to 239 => 0.0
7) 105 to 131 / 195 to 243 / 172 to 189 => -0.1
